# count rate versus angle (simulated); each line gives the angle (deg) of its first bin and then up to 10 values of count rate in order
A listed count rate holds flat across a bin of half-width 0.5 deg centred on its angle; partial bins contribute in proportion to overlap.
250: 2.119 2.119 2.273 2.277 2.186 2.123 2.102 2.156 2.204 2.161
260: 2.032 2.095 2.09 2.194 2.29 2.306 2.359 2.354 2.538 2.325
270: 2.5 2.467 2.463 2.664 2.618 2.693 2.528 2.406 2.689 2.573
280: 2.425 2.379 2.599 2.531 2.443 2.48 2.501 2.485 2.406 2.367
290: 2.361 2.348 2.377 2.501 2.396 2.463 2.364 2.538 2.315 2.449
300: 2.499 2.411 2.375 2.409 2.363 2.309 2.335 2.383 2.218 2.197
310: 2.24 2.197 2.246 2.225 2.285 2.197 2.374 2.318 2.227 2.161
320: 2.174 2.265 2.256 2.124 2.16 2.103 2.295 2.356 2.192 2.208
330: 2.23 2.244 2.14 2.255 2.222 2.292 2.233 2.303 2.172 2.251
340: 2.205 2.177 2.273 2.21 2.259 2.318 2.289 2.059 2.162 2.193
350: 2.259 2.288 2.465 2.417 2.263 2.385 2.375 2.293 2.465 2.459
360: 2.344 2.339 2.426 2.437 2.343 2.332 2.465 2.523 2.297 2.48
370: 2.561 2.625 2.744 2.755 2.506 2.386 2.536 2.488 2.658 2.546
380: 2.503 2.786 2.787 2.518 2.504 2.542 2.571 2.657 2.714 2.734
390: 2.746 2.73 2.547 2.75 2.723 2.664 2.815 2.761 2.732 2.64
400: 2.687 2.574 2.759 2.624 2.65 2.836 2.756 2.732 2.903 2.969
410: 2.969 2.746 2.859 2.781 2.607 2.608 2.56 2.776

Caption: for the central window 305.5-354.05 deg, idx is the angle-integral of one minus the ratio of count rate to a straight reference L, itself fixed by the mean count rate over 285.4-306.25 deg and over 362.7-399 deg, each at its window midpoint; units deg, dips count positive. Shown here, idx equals 4.72 deg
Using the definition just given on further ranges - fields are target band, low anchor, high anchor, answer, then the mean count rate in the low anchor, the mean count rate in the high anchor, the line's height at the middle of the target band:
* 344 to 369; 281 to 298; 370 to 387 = 2.1 deg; 2.44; 2.59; 2.55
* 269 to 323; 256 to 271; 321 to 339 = -3.6 deg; 2.26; 2.22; 2.24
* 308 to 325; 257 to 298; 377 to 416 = 1.9 deg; 2.41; 2.7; 2.5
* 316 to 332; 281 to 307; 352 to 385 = 1.5 deg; 2.42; 2.49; 2.45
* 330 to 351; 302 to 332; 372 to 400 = 1.4 deg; 2.25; 2.64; 2.39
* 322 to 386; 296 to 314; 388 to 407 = 4.3 deg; 2.34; 2.71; 2.53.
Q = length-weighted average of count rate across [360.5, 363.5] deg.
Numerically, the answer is 2.4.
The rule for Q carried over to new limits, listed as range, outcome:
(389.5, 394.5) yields 2.7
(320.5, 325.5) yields 2.18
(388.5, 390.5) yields 2.74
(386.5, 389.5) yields 2.7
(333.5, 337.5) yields 2.26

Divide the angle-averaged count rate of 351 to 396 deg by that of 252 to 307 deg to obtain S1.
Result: 1.06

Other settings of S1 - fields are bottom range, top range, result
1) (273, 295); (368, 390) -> 1.04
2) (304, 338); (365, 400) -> 1.17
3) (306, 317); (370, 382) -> 1.15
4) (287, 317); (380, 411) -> 1.15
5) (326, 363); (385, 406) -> 1.18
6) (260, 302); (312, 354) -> 0.92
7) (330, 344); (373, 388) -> 1.16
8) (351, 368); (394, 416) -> 1.15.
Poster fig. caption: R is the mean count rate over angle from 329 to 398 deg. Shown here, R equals 2.44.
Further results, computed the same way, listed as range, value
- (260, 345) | 2.34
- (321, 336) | 2.22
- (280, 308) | 2.42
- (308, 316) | 2.24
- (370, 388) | 2.6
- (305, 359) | 2.26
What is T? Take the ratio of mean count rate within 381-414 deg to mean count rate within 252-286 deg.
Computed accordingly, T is 1.1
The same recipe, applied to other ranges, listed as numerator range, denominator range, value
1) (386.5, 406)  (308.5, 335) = 1.21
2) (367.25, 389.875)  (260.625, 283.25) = 1.06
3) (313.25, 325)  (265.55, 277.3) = 0.89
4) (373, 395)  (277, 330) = 1.12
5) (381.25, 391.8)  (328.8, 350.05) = 1.19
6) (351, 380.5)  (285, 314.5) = 1.04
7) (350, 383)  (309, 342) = 1.11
